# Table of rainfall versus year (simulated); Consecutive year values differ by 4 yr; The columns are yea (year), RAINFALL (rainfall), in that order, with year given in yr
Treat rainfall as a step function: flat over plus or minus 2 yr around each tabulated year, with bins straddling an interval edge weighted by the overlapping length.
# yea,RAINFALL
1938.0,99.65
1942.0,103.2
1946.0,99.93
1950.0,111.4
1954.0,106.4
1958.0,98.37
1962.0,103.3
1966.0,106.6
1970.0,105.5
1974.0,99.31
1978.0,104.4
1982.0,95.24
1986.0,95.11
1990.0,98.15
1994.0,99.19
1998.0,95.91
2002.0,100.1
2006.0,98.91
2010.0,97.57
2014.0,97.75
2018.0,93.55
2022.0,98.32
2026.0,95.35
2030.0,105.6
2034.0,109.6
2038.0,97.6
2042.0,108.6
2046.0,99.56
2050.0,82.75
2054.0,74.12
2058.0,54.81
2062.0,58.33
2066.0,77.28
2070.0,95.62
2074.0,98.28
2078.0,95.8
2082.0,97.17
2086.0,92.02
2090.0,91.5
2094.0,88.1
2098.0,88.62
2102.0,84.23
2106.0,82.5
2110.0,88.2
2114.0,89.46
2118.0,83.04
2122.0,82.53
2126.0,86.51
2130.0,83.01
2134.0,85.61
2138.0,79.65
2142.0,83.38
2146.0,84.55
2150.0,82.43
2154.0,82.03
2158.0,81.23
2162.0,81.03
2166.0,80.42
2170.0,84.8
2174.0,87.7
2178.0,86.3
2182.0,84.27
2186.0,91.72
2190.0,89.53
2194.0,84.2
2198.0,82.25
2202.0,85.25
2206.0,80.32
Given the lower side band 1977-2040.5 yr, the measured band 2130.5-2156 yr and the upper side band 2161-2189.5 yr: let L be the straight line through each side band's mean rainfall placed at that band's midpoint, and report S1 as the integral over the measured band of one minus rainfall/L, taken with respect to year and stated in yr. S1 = 1.5 yr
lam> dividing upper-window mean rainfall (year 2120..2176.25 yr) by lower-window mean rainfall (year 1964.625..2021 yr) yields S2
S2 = 0.84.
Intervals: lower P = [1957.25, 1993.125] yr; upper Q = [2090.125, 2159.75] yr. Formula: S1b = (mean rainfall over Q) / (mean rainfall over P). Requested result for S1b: 0.8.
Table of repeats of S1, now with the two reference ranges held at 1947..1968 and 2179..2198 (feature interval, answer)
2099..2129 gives 2.40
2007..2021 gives 0.54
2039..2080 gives 5.13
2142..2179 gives 2.37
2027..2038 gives -0.62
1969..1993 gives 0.88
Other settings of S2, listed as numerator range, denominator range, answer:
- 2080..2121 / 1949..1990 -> 0.86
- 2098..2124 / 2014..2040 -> 0.85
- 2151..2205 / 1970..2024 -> 0.86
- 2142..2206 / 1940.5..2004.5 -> 0.83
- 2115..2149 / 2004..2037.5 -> 0.84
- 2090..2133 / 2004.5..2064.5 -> 0.94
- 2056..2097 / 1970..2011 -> 0.86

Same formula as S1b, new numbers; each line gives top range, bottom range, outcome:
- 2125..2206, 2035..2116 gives 0.96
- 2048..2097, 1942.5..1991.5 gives 0.82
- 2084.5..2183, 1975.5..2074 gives 0.91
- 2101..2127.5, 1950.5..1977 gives 0.82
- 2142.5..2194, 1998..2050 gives 0.85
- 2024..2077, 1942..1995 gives 0.88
